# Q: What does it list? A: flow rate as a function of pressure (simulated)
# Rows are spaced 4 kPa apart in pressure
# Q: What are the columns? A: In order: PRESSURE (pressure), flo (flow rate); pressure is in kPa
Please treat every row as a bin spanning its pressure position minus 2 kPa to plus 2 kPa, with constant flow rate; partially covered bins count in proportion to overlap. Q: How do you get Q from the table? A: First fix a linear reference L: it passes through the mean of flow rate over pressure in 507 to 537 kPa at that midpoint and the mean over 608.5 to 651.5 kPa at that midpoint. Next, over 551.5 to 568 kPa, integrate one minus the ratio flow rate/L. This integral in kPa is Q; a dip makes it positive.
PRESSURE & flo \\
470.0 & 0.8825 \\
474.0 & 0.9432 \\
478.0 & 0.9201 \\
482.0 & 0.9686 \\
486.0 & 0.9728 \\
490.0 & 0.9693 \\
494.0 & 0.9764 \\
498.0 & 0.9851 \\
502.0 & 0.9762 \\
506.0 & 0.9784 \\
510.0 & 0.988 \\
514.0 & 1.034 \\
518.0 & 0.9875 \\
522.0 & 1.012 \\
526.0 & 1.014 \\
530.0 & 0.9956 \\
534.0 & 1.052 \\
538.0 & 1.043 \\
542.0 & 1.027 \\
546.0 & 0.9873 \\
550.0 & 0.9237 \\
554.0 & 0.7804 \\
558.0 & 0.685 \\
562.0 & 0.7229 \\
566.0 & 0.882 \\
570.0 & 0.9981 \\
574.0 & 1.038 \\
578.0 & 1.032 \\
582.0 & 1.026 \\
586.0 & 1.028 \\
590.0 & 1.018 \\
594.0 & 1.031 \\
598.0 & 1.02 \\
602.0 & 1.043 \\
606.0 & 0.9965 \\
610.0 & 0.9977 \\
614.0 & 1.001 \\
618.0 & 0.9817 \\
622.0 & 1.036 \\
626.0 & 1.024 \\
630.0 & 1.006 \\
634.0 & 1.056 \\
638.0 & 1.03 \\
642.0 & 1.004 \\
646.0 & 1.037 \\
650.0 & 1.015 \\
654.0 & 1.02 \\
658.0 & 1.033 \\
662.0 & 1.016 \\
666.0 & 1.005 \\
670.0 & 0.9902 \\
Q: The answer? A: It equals 3.93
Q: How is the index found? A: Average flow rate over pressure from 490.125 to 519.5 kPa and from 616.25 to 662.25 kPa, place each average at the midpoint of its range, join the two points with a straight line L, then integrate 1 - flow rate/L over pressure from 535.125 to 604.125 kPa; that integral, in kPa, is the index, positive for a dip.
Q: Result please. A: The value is 3.1 kPa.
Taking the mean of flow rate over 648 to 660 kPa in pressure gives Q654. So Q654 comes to 1.02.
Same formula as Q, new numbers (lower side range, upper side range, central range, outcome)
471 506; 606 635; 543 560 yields 2.3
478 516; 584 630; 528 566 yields 3.2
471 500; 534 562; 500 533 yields -2.4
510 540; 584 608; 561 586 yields 1.4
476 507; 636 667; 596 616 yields -0.1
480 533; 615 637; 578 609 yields -0.3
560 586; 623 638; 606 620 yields 0.2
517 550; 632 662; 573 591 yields -0.2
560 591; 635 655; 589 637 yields -1.0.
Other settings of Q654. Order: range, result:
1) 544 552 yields 0.956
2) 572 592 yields 1.03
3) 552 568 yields 0.768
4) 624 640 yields 1.03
